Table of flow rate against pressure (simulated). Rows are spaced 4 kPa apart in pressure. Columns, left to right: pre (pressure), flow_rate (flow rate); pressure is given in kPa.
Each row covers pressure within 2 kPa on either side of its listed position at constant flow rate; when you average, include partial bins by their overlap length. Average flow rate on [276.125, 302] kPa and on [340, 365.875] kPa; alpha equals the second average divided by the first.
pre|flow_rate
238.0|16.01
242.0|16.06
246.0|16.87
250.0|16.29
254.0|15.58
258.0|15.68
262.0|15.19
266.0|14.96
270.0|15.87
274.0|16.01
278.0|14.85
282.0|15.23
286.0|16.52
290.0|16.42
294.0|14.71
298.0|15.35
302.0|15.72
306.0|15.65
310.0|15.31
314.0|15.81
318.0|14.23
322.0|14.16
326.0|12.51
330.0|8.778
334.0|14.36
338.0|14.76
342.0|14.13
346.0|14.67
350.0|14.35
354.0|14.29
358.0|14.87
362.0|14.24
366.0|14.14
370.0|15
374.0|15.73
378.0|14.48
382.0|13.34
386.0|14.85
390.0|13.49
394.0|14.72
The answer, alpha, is 0.9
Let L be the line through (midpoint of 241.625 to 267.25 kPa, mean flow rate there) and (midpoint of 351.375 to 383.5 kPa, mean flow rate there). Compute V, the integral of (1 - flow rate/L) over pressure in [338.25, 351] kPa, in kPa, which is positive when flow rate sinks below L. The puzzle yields 0.3 kPa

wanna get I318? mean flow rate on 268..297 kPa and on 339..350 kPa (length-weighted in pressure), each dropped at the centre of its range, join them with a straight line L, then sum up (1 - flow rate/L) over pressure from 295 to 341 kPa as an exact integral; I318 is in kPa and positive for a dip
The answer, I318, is 2.2 kPa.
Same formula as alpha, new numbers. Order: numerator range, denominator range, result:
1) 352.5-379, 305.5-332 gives 1.07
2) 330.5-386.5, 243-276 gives 0.91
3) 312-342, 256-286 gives 0.88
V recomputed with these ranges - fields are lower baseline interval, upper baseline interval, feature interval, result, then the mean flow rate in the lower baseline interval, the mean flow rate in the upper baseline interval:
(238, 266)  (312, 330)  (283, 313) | -2.8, 15.9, 13.6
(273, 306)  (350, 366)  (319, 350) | 2.9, 15.6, 14.4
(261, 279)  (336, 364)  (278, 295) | -0.5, 15.4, 14.5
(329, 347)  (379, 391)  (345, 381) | -2.2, 13.5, 14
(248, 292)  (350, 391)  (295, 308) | -0.2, 15.7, 14.5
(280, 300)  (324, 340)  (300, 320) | -1.6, 15.6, 12.6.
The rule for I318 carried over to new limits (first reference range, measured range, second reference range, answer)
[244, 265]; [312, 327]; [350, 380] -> 0.9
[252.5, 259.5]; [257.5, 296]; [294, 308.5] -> 0.0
